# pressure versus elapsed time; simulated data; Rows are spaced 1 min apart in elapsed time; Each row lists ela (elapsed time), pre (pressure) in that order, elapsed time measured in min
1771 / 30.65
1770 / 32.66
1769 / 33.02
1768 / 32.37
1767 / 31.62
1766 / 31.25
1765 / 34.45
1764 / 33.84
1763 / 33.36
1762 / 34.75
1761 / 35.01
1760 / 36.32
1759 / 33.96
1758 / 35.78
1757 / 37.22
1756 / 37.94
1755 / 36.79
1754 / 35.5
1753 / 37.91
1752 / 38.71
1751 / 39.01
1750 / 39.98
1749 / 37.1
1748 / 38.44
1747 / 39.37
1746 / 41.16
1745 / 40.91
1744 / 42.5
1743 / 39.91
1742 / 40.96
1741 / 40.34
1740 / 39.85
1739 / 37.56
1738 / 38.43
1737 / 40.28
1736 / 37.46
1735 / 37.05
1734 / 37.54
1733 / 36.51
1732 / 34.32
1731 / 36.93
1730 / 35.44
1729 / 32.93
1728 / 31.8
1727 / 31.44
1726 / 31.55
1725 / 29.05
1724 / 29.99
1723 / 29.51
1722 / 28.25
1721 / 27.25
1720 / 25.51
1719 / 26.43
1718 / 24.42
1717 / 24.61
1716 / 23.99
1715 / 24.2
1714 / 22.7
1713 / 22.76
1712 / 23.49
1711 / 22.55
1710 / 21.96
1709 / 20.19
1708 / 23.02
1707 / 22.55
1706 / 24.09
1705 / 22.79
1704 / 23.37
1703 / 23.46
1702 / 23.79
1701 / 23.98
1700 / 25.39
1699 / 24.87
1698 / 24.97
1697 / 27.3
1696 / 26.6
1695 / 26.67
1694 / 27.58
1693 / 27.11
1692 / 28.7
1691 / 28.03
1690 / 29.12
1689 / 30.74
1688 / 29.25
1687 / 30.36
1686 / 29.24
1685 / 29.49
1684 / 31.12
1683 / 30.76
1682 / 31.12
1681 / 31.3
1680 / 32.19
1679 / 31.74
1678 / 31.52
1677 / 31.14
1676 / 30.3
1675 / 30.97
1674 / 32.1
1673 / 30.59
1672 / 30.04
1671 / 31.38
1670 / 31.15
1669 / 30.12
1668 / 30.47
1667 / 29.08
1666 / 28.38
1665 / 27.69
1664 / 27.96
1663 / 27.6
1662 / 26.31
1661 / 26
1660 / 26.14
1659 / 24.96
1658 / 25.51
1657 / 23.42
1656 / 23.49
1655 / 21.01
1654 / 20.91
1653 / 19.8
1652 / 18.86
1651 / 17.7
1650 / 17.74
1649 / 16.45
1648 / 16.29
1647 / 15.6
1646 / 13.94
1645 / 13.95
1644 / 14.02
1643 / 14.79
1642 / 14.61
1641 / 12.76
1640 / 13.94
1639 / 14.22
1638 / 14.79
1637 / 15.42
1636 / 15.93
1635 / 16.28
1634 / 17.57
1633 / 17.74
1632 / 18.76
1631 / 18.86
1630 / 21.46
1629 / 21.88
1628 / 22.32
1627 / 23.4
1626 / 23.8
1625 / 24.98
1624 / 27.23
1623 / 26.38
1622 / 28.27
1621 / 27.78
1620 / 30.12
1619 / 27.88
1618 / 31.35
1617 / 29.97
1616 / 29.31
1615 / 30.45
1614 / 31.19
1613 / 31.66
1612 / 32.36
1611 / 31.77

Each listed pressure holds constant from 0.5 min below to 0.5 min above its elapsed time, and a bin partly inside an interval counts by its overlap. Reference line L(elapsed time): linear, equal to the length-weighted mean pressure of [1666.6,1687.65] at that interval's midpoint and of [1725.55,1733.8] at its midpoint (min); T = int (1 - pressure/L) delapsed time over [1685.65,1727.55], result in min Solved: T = 8.4 min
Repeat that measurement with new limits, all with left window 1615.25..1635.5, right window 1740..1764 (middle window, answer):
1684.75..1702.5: 2.4 min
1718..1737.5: 1.7 min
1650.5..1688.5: 1.6 min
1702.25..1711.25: 2.8 min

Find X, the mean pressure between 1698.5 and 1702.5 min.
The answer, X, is 24.5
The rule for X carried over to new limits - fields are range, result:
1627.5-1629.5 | 22.1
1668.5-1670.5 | 30.6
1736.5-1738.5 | 39.4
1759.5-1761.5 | 35.7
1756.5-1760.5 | 35.8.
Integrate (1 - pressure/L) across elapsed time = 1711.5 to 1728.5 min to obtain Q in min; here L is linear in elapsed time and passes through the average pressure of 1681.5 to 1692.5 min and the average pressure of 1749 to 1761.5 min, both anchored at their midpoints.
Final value 3.3 min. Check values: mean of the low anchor 29.8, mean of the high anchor 37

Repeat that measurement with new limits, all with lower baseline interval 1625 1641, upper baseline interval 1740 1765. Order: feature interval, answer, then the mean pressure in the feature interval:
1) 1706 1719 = 3.4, 23.2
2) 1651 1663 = -0.5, 23.3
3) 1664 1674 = -2.3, 29.9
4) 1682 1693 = -1.0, 29.6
